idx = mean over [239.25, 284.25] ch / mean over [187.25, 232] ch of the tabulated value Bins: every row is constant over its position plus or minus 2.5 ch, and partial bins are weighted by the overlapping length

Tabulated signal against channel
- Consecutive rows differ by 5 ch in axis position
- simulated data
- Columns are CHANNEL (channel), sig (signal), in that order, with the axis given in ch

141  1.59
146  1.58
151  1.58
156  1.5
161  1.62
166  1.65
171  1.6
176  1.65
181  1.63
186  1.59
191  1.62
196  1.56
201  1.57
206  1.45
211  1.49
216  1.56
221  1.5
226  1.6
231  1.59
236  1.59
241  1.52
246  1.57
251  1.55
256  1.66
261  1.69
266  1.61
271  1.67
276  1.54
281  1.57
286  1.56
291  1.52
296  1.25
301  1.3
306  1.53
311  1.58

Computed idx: 1.0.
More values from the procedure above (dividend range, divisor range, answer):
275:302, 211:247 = 0.94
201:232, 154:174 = 0.96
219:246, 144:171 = 0.98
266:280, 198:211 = 1.06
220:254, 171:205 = 0.98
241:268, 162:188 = 0.99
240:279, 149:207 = 1.01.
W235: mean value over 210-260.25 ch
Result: 1.57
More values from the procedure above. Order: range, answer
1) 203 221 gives 1.5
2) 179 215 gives 1.56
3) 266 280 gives 1.6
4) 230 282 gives 1.6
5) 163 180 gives 1.63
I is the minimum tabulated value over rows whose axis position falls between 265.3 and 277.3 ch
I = 1.54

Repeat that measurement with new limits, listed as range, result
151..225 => 1.45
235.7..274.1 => 1.52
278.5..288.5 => 1.56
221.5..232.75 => 1.59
